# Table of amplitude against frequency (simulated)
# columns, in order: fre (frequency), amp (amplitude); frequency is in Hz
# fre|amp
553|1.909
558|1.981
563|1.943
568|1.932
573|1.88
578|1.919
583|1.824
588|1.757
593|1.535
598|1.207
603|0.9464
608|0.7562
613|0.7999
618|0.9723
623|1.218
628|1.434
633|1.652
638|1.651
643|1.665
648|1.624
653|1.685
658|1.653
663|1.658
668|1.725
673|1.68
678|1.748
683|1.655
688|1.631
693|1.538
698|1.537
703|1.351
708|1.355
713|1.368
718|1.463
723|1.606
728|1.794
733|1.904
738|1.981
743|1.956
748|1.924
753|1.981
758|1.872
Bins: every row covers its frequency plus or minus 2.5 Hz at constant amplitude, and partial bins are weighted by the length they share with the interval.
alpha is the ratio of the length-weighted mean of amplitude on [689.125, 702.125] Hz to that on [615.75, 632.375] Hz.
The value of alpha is 1.2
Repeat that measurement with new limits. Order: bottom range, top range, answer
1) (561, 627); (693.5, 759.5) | 1.18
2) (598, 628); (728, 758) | 1.93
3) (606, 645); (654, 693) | 1.31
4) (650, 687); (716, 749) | 1.07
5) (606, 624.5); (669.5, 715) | 1.67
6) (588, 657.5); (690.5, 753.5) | 1.24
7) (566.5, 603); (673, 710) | 0.94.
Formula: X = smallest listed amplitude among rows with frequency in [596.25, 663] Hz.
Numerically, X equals 0.7562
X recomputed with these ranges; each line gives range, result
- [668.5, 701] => 1.537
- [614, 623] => 0.9723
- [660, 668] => 1.658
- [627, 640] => 1.434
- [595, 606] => 0.9464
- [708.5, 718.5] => 1.368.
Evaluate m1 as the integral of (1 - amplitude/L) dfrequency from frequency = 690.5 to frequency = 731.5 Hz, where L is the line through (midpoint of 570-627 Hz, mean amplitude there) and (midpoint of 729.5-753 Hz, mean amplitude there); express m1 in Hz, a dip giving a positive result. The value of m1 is 6.9 Hz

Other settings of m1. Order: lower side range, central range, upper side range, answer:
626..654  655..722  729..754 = 7.5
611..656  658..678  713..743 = -2.0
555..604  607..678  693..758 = 9.9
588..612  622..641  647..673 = -1.1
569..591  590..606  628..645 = 4.9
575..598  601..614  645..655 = 6.6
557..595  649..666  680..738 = 0.2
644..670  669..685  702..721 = -1.3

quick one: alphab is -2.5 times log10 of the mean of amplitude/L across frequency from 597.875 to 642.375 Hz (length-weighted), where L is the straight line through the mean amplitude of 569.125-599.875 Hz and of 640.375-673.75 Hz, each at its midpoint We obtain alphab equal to 0.369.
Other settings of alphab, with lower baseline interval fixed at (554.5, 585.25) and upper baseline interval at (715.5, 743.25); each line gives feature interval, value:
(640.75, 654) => 0.12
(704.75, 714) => 0.30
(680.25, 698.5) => 0.13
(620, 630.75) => 0.38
